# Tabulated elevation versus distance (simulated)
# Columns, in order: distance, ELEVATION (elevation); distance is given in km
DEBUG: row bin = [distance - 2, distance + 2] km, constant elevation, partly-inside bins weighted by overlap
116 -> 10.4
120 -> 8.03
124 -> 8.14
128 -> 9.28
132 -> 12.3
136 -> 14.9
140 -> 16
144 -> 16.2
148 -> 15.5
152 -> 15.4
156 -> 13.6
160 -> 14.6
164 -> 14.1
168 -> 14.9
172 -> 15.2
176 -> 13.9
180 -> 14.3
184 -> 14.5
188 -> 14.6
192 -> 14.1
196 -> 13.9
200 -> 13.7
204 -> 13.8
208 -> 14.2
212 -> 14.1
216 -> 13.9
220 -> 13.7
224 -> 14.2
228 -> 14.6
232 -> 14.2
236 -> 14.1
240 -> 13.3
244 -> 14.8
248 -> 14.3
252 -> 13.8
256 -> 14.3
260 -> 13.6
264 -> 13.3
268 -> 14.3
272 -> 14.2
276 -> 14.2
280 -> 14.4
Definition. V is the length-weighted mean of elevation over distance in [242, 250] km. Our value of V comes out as 14.6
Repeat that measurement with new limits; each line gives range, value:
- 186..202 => 14.1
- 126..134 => 10.8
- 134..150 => 15.7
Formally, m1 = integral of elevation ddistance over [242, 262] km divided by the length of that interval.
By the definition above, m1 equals 14.2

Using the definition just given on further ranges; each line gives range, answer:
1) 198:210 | 13.9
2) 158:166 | 14.3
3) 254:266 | 13.7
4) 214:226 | 13.9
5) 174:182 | 14.1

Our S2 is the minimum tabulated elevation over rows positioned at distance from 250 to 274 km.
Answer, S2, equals 13.3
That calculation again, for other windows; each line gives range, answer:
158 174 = 14.1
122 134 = 8.14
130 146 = 12.3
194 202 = 13.7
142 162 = 13.6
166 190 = 13.9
